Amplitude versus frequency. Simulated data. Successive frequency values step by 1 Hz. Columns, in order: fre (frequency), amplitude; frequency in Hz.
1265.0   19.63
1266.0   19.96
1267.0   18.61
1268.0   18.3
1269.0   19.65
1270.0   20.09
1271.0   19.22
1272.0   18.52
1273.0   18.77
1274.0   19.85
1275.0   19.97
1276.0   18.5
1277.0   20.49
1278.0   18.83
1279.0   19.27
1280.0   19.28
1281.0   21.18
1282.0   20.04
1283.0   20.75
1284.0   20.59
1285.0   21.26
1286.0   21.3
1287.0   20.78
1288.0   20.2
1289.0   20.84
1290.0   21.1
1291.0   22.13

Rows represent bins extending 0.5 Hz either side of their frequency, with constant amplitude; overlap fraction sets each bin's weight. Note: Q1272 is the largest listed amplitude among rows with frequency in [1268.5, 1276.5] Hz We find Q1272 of 20.09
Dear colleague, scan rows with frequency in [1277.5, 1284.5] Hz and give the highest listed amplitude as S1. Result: 21.18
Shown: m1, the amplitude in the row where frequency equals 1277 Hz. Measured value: 20.49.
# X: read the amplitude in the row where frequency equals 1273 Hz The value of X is 18.77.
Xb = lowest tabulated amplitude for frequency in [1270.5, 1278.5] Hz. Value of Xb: 18.5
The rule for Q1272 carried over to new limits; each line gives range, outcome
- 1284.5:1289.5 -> 21.3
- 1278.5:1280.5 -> 19.28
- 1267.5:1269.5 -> 19.65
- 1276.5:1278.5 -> 20.49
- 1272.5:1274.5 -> 19.85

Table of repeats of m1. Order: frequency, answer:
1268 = 18.3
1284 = 20.59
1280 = 19.28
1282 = 20.04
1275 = 19.97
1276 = 18.5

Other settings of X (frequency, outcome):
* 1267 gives 18.61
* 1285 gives 21.26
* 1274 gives 19.85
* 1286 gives 21.3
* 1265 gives 19.63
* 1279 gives 19.27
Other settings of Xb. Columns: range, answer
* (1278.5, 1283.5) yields 19.27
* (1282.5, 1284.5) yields 20.59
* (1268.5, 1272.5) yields 18.52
